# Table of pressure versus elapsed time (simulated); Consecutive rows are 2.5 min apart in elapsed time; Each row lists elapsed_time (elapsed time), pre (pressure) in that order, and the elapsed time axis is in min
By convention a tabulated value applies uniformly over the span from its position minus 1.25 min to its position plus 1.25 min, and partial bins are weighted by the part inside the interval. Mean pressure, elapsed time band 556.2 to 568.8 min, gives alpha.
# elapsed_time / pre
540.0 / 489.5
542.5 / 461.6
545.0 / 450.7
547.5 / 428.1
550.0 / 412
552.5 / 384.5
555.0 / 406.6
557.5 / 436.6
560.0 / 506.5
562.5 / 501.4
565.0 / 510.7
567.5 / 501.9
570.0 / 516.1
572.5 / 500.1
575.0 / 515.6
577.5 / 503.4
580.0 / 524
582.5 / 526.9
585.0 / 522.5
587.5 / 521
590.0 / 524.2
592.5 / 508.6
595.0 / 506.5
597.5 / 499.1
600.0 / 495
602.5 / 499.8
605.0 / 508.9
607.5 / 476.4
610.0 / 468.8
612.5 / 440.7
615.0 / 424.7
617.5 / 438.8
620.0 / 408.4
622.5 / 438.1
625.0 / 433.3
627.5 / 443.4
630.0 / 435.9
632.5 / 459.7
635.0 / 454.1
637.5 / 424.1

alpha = 491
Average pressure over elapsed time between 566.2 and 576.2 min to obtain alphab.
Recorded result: 508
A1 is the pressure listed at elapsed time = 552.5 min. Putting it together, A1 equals 384.5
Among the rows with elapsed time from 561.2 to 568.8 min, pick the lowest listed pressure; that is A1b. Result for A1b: 501.4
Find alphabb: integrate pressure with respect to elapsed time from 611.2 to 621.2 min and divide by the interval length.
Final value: 428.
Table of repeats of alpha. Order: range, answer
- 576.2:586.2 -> 519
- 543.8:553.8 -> 419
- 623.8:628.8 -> 438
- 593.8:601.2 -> 500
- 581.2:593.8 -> 521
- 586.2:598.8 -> 512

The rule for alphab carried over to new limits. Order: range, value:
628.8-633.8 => 448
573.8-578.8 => 510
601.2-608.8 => 495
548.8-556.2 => 401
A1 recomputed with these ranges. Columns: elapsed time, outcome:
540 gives 489.5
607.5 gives 476.4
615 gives 424.7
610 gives 468.8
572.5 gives 500.1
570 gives 516.1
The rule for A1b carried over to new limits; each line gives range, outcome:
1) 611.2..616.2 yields 424.7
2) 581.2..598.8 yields 499.1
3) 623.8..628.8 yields 433.3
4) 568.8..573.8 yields 500.1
